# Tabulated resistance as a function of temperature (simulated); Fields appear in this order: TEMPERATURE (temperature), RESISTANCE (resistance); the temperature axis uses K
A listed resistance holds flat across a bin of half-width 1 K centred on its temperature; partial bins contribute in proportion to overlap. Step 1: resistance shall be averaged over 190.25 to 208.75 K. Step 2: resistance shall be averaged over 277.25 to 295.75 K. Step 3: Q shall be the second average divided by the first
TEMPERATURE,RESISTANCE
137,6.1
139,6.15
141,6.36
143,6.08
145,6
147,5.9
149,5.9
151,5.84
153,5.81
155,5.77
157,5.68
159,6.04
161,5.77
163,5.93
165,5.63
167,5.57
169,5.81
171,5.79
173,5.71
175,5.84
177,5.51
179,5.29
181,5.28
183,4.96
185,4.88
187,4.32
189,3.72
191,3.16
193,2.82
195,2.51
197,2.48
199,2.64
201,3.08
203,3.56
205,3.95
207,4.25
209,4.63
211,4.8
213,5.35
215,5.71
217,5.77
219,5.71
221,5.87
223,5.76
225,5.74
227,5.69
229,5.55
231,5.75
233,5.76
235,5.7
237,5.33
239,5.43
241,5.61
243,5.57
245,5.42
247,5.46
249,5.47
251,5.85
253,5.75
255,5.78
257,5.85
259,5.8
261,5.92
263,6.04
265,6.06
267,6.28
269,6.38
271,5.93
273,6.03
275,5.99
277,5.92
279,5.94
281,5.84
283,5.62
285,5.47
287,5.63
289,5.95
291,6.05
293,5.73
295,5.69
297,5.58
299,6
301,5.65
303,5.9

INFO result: 1.8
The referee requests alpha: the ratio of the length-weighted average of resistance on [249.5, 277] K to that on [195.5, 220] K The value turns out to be 1.4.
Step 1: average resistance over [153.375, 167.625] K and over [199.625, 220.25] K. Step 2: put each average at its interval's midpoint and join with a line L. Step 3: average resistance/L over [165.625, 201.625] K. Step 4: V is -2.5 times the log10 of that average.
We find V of 0.19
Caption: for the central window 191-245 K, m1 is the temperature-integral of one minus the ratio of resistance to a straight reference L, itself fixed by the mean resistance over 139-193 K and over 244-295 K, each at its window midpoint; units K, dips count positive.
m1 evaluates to 8.3 K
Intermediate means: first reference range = 5.45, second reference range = 5.84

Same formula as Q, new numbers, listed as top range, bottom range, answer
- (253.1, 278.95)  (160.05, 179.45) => 1.05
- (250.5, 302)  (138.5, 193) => 1.08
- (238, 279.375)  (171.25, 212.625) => 1.38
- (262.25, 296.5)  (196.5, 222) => 1.32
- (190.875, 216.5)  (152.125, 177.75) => 0.66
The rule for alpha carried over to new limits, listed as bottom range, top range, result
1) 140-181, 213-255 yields 0.97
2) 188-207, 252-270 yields 1.89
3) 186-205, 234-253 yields 1.74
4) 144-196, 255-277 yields 1.15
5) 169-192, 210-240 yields 1.12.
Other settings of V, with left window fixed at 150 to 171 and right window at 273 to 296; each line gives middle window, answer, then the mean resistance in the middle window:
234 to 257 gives 0.041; 5.59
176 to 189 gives 0.173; 4.94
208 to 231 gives 0.054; 5.52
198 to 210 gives 0.492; 3.69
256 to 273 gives -0.041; 6.03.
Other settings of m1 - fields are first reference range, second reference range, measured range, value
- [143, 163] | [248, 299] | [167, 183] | 0.8 K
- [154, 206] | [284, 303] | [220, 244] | -2.2 K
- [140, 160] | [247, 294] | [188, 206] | 8.6 K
